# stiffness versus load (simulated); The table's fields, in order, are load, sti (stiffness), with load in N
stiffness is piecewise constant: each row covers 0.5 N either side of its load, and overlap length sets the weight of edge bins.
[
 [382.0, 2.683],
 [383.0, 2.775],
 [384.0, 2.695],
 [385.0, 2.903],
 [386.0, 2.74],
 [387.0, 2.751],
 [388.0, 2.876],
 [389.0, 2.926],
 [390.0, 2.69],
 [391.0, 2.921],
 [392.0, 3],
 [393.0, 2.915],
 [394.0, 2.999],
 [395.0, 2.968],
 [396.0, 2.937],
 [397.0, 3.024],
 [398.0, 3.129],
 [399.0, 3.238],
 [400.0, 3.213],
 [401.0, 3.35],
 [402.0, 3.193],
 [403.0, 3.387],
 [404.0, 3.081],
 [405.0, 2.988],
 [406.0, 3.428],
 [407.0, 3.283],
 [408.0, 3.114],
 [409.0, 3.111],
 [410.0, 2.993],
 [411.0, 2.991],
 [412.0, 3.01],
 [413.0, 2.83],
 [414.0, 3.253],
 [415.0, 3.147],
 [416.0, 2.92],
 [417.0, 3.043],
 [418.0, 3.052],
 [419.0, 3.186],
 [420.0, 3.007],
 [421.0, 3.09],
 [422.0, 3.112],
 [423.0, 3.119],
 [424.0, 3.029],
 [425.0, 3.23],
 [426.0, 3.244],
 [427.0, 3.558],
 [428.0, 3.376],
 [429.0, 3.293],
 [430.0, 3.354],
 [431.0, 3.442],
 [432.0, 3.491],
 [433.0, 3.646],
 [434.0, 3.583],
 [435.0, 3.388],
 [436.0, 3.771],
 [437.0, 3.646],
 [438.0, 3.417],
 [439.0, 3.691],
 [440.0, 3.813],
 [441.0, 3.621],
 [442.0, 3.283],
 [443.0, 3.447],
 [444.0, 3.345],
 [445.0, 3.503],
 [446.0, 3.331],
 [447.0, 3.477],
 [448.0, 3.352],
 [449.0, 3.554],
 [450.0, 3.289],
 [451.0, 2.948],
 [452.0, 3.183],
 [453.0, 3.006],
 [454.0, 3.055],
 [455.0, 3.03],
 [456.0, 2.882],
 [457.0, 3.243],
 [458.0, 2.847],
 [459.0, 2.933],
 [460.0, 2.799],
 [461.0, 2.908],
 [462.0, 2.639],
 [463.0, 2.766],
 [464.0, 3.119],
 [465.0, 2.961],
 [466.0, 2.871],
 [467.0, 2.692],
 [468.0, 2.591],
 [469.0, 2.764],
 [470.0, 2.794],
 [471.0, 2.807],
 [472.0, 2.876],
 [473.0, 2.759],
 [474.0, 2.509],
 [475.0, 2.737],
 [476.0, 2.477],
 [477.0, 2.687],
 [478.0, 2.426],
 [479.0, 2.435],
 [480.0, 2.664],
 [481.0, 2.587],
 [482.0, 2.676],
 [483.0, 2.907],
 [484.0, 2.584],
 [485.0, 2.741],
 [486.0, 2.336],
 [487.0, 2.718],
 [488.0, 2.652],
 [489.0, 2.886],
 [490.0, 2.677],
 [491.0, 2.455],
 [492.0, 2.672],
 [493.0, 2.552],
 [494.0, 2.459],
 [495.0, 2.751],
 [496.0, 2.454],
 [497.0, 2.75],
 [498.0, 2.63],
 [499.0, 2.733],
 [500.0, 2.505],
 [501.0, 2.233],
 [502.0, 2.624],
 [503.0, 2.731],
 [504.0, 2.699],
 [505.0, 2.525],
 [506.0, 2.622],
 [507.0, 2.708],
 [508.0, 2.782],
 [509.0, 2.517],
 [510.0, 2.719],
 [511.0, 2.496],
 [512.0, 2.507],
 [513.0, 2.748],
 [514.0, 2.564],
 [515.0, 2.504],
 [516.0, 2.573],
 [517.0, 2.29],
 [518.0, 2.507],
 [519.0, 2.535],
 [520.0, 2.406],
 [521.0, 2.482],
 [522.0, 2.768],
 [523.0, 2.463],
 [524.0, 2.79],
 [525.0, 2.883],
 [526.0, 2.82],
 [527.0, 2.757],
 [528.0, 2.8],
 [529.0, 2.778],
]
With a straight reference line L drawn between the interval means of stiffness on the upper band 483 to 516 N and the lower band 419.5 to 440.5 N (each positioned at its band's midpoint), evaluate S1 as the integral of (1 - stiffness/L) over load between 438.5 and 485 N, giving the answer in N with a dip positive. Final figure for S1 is 1.1 N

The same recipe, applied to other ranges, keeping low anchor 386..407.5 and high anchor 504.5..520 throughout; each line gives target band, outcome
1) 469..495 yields 0.5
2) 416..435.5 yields -2.2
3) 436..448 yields -2.7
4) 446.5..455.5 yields -1.2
